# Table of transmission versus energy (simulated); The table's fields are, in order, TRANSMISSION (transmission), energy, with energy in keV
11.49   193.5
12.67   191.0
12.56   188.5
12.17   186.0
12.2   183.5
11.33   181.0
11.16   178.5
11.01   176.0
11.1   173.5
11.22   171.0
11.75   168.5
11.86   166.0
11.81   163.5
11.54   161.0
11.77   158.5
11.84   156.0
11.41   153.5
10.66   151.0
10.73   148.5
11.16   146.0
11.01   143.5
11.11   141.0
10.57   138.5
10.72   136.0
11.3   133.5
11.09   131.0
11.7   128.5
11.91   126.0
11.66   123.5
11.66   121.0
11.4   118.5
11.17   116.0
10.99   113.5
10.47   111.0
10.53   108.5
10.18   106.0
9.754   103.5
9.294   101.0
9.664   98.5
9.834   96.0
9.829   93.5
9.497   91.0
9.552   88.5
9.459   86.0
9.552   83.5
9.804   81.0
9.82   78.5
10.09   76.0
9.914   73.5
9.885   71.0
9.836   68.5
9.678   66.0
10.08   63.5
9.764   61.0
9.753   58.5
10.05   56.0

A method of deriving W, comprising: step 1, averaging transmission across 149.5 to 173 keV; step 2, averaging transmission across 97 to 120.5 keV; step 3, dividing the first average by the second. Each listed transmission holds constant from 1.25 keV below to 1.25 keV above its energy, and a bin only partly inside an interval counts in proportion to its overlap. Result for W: 1.11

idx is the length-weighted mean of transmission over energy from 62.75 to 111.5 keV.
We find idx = 9.82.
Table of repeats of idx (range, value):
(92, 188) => 11.1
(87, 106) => 9.67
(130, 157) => 11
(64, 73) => 9.83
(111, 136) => 11.3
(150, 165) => 11.5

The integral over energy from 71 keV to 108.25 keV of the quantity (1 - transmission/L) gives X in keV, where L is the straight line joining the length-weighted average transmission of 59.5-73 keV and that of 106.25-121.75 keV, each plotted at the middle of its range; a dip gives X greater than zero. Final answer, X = 2.3 keV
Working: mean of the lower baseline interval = 9.85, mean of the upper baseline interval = 11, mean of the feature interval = 9.76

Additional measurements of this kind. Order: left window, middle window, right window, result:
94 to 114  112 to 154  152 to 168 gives -1.2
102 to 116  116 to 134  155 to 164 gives -1.1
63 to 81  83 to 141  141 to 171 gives 0.4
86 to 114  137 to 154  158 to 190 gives 0.1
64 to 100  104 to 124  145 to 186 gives -1.0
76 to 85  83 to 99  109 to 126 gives 0.9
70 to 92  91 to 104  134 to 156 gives 0.5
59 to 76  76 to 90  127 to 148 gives 0.6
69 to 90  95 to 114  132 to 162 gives 0.4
